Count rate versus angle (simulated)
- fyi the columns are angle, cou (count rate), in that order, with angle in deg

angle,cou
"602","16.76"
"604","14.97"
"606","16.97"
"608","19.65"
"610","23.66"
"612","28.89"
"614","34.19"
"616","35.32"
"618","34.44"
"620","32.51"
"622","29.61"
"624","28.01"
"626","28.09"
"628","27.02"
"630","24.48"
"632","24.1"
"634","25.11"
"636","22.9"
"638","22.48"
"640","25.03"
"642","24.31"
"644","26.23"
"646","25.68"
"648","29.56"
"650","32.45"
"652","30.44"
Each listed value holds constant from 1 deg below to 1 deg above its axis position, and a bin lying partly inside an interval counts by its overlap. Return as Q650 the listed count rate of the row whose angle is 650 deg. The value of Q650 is 32.45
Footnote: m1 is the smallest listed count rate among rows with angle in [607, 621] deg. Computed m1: 19.65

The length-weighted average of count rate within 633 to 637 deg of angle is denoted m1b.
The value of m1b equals 24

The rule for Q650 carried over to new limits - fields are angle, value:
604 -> 14.97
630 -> 24.48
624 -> 28.01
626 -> 28.09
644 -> 26.23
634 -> 25.11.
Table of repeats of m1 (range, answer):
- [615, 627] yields 28.01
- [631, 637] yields 22.9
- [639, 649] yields 24.31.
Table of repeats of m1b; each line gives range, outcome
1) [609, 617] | 30.5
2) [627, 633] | 25.2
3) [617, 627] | 30.5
